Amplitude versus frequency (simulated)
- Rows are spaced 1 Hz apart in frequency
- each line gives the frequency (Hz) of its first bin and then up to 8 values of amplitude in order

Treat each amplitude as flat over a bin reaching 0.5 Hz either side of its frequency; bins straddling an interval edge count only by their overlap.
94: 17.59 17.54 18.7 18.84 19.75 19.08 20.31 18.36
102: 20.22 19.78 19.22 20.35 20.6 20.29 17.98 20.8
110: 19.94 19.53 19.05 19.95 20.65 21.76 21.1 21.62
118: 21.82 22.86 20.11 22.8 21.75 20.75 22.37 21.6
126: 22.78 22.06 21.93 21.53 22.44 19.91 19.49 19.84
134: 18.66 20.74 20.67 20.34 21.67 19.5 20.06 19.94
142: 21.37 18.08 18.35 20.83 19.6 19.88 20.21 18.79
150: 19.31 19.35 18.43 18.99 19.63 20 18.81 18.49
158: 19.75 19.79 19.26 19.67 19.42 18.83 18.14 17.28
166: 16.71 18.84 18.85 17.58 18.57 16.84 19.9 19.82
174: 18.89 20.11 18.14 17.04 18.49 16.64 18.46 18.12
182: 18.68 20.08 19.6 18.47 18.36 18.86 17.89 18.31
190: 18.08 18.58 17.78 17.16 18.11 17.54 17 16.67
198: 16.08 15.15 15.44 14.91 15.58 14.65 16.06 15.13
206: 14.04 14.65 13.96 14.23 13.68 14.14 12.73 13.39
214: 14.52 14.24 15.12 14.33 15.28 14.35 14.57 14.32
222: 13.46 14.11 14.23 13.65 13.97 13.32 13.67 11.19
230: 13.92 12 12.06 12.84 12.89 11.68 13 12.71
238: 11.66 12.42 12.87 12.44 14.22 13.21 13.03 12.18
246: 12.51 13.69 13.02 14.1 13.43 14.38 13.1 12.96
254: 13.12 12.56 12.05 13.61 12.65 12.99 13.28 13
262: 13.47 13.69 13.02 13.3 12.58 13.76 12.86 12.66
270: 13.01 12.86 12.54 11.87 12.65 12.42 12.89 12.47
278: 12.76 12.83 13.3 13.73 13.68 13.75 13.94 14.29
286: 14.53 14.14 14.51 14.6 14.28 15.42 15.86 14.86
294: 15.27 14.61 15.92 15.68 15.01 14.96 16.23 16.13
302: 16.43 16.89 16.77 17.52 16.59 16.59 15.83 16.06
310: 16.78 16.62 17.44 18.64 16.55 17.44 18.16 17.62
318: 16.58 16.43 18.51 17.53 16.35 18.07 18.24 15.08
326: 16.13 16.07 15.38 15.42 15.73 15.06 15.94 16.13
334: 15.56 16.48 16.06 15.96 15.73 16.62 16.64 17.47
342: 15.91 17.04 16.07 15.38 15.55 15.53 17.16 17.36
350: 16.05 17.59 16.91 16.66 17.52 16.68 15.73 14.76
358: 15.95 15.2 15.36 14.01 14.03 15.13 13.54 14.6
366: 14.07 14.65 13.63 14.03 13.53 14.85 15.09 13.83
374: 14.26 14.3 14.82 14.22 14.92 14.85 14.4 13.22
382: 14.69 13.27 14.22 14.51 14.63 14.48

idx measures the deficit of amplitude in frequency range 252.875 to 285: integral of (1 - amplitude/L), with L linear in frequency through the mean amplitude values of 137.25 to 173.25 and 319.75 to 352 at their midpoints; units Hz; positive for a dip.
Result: 8.1 Hz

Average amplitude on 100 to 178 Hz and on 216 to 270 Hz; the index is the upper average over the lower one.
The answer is 0.66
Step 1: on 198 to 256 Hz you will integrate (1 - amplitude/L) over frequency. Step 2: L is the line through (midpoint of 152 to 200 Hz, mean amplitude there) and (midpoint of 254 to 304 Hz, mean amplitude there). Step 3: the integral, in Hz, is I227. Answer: 8.94 Hz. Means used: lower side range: 18.3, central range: 13.7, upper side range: 13.9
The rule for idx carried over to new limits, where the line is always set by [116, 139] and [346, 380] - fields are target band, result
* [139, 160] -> 1.2 Hz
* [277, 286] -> 1.9 Hz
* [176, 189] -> 0.9 Hz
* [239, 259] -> 5.5 Hz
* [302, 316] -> -0.3 Hz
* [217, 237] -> 5.6 Hz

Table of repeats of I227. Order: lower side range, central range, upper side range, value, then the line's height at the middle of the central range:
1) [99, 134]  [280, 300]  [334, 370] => 2.7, 17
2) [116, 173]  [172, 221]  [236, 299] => 2.1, 17.2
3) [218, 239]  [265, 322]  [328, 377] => -2.4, 14.4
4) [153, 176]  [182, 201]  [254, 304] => 0.0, 17.7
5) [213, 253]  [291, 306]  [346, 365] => -1.2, 14.7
